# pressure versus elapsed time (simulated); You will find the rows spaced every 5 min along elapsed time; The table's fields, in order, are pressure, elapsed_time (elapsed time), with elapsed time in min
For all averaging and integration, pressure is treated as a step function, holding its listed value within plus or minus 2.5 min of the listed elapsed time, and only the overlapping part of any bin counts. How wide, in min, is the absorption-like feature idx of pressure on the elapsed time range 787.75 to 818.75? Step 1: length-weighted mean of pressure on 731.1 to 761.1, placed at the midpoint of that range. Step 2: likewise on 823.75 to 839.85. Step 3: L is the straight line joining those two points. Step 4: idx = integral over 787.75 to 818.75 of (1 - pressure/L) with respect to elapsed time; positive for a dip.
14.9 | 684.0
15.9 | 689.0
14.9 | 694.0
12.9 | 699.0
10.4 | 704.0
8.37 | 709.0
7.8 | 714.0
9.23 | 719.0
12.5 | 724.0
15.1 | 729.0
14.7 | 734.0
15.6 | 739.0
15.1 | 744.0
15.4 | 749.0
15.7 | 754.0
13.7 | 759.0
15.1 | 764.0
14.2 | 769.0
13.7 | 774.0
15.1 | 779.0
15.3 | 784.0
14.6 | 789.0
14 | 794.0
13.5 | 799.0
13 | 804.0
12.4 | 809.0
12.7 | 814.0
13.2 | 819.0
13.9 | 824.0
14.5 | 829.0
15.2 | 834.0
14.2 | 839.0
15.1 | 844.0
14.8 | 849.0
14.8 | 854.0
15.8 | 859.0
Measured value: 3.0 min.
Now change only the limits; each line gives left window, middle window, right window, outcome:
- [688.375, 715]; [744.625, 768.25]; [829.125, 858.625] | -3.8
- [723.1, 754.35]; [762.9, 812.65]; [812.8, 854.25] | 2.0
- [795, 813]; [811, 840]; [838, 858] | 0.0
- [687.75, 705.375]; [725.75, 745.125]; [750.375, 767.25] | -0.9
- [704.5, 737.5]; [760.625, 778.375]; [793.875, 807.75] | -2.6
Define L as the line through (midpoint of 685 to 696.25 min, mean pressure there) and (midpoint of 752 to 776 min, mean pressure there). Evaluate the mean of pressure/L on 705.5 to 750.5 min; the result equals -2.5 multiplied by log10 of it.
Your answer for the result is 0.19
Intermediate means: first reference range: 15.3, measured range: 12.5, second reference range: 14.5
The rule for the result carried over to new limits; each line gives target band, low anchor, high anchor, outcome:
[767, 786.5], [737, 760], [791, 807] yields -0.026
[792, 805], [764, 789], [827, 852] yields 0.088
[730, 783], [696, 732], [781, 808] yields -0.182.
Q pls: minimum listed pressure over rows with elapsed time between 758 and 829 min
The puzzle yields 12.4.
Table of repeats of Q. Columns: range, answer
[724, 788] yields 12.5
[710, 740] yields 7.8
